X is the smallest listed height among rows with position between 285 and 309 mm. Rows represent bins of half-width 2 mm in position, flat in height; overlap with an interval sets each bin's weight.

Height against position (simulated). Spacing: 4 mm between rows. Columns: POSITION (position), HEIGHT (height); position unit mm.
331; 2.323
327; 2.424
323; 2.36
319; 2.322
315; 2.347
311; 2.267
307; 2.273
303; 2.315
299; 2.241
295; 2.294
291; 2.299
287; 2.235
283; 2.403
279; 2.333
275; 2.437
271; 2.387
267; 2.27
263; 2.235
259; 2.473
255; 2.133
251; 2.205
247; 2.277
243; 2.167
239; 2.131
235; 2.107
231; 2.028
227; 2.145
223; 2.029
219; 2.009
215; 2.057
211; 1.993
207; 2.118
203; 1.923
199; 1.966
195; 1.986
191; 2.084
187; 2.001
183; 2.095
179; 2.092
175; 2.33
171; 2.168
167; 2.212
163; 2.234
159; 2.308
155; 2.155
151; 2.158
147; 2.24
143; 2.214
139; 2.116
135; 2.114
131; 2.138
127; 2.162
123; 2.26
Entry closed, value 2.235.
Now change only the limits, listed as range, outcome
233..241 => 2.107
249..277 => 2.133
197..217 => 1.923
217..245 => 2.009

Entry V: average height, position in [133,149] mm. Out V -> 2.17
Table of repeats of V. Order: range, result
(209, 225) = 2.02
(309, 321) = 2.31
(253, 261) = 2.3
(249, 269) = 2.26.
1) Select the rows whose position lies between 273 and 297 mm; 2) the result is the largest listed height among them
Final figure 2.437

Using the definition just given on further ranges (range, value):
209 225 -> 2.057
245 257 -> 2.277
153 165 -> 2.308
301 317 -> 2.347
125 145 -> 2.214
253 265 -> 2.473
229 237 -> 2.107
